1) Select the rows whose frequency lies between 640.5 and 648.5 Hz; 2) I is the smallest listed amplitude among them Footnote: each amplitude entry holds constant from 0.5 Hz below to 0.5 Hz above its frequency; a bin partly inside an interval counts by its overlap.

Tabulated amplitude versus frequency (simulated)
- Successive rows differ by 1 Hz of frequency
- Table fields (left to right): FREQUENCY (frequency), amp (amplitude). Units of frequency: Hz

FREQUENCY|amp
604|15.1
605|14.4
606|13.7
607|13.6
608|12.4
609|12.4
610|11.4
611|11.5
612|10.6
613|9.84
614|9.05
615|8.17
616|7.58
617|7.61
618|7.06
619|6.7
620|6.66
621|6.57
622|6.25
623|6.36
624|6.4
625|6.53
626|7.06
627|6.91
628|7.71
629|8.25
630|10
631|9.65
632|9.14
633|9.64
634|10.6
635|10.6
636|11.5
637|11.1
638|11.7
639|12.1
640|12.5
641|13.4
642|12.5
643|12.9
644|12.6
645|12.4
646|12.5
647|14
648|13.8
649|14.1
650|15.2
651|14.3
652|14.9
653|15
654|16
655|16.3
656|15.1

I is 12.4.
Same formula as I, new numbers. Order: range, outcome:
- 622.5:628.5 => 6.36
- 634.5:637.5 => 10.6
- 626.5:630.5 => 6.91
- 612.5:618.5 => 7.06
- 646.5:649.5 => 13.8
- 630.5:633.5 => 9.14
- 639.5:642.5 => 12.5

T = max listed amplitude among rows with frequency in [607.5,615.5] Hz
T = 12.4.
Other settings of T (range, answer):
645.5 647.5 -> 14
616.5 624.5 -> 7.61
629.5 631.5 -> 10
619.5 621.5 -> 6.66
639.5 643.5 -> 13.4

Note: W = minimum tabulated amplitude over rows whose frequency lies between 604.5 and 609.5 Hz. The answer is 12.4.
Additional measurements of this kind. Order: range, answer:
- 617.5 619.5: 6.7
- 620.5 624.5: 6.25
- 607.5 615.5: 8.17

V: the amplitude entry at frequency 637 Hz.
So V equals 11.1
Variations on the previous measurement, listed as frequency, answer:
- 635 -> 10.6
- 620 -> 6.66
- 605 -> 14.4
